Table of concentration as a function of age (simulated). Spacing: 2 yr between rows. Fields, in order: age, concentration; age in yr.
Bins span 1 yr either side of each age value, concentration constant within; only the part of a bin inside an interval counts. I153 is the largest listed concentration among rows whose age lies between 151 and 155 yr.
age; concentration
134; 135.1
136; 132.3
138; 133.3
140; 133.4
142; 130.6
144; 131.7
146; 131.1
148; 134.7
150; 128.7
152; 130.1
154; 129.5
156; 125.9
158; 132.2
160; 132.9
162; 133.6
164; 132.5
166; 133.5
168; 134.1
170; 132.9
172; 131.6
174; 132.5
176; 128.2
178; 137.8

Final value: 130.1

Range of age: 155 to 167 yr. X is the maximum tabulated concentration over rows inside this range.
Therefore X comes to 133.6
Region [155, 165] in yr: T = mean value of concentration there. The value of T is 131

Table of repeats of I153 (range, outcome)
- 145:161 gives 134.7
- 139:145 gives 133.4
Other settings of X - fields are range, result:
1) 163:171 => 134.1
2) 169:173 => 132.9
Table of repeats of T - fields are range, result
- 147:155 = 131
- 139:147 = 132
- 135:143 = 132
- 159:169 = 133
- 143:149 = 132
